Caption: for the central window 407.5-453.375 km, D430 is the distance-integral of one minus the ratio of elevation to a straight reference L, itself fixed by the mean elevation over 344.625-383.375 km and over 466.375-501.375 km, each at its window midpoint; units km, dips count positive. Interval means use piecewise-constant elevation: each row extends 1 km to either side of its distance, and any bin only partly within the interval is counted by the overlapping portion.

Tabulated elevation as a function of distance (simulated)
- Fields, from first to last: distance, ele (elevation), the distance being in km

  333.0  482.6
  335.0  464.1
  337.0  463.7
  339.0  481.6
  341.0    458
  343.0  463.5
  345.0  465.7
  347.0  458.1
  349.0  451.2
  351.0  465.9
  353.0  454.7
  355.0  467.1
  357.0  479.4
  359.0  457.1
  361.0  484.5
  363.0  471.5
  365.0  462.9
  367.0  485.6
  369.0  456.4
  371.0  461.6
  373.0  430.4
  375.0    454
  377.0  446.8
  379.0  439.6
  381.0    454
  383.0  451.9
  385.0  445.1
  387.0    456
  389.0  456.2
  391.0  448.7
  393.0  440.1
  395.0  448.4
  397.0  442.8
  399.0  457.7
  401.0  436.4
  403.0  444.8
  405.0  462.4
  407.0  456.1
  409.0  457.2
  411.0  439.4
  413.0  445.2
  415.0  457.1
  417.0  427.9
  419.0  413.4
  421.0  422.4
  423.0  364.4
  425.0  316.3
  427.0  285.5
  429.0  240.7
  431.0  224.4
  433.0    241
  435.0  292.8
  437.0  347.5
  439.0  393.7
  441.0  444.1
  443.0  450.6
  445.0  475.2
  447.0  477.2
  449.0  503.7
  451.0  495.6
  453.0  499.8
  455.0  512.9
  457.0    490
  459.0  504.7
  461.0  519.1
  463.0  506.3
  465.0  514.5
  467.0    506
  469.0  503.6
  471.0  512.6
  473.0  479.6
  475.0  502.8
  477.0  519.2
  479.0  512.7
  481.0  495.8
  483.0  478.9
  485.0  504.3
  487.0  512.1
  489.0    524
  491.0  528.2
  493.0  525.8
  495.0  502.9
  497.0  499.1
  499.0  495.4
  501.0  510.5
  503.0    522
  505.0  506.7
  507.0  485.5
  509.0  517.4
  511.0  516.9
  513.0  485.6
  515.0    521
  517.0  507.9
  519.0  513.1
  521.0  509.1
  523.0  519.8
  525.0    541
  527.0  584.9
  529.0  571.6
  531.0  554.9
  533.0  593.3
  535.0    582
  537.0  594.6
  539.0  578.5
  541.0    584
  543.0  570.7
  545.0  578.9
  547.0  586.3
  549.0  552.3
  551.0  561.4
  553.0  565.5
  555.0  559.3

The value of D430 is 8.5 km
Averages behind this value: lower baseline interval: 460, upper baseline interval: 506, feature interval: 396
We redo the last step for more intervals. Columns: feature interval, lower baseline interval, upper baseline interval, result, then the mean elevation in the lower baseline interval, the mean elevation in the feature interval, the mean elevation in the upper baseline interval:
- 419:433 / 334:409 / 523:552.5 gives 5.18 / 457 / 312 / 572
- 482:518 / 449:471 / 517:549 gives 1.90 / 506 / 508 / 562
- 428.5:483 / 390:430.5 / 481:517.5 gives 1.22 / 413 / 453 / 508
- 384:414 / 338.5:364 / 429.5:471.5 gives 0.44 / 466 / 449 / 445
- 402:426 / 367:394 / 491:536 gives 2.23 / 451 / 426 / 526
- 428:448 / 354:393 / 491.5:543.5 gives 5.44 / 458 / 359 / 534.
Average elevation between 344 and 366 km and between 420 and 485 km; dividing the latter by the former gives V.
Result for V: 0.9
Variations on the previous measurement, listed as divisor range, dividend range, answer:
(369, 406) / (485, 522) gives 1.14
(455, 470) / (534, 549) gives 1.14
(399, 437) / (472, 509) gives 1.33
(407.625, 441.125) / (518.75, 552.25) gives 1.55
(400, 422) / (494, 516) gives 1.14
